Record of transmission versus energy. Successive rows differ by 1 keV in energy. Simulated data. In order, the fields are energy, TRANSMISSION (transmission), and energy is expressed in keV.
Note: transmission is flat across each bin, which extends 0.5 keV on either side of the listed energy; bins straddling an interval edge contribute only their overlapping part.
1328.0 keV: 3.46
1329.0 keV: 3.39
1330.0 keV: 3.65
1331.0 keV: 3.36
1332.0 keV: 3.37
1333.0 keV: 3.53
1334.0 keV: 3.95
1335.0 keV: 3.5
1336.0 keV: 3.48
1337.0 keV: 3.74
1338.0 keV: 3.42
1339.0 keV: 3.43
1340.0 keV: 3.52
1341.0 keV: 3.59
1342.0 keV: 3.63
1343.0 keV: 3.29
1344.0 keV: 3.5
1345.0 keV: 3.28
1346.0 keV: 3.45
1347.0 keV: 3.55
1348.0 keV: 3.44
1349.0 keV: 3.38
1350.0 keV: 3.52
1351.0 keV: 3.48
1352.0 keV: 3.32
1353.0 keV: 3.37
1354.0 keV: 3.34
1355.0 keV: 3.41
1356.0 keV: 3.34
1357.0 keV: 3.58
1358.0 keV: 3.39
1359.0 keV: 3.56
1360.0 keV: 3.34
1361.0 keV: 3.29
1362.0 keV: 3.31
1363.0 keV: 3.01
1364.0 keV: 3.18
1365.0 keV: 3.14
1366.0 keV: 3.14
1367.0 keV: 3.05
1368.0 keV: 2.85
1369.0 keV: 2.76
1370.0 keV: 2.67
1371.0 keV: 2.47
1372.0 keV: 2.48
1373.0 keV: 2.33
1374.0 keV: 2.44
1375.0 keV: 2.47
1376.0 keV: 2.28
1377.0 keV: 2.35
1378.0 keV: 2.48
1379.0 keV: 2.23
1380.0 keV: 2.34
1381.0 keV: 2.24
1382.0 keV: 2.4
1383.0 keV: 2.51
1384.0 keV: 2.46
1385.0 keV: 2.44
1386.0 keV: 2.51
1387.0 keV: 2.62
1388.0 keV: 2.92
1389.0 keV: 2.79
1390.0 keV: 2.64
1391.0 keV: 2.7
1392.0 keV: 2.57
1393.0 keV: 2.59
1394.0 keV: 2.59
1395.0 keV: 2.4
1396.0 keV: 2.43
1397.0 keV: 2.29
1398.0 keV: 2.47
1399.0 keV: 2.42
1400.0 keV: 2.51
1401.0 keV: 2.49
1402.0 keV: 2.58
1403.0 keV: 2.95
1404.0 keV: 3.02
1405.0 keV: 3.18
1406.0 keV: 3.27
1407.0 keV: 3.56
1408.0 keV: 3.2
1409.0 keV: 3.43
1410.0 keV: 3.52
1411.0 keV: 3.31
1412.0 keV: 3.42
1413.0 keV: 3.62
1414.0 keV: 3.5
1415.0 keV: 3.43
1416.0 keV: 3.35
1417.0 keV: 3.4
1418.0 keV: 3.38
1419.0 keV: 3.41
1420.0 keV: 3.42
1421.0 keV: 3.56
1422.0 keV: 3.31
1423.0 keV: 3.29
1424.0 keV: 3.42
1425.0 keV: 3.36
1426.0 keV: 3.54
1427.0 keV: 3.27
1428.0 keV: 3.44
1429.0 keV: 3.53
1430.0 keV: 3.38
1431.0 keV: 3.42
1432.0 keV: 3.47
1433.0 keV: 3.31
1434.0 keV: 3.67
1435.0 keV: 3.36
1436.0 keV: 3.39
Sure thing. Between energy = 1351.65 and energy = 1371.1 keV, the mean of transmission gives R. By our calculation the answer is 3.19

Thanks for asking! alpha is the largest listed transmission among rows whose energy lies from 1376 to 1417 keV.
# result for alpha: 3.62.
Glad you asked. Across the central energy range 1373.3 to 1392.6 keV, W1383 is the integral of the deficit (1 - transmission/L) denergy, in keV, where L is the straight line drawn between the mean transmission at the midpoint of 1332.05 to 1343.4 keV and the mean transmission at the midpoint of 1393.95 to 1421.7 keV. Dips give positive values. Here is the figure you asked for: 4.5 keV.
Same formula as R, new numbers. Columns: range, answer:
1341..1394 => 2.94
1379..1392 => 2.54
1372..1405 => 2.52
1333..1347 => 3.52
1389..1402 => 2.52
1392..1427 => 3.1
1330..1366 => 3.43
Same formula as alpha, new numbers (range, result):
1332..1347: 3.95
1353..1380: 3.58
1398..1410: 3.56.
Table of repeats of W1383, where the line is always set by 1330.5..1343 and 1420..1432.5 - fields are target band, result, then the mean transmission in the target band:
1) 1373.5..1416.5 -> 8.6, 2.77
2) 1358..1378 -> 3.7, 2.85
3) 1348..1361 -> 0.4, 3.41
